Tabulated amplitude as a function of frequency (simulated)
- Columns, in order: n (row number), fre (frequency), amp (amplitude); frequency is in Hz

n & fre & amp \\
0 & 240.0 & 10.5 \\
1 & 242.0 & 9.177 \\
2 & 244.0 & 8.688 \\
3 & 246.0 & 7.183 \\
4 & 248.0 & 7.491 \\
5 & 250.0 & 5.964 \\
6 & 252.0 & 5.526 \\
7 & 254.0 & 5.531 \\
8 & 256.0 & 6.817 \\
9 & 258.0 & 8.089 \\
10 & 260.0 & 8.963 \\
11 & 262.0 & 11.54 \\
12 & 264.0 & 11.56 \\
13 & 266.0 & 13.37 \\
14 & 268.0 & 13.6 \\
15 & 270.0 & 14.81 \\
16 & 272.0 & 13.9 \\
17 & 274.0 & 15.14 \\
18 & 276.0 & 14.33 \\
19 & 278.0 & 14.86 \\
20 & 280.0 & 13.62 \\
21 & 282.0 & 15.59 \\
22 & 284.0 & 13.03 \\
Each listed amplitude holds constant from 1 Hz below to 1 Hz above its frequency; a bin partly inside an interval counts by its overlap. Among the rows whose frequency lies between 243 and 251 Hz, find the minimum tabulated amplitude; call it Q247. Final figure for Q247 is 5.964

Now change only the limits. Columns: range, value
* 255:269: 6.817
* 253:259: 5.531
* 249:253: 5.526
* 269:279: 13.9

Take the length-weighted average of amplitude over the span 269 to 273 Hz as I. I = 14.4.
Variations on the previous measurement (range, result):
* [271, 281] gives 14.4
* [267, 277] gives 14.4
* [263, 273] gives 13.4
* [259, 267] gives 11.4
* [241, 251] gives 7.7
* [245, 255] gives 6.34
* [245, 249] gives 7.34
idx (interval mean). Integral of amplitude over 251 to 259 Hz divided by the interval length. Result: 6.49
